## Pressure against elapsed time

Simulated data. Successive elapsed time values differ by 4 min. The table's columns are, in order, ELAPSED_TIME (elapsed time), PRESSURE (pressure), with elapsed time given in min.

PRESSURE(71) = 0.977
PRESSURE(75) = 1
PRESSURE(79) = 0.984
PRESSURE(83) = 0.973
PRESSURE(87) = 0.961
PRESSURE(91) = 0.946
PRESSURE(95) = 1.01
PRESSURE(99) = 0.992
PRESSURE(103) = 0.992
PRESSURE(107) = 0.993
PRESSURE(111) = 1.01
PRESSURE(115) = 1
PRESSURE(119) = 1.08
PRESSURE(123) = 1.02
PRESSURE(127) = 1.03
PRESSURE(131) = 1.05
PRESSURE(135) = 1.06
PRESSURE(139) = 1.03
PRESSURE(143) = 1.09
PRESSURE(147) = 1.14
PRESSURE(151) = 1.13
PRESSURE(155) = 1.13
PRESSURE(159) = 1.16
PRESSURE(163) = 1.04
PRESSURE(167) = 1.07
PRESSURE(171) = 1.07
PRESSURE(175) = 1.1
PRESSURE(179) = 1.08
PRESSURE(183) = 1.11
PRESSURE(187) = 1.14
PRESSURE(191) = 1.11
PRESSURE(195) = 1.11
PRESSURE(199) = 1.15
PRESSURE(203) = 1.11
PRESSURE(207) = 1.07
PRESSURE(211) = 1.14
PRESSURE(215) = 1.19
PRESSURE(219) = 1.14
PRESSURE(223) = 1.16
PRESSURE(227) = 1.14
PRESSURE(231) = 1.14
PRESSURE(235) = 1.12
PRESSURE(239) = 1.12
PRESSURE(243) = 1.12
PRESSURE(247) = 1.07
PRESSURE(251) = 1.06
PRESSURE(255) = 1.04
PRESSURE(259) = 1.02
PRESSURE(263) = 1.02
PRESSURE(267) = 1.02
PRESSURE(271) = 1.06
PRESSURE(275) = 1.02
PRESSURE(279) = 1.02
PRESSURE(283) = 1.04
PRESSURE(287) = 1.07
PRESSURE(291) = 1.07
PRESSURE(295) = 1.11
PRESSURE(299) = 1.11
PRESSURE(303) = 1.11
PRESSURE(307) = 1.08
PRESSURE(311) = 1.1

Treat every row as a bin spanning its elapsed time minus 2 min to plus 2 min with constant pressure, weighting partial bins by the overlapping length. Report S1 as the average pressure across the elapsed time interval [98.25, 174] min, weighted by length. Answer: 1.06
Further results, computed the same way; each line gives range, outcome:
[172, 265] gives 1.11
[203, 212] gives 1.1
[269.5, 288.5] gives 1.04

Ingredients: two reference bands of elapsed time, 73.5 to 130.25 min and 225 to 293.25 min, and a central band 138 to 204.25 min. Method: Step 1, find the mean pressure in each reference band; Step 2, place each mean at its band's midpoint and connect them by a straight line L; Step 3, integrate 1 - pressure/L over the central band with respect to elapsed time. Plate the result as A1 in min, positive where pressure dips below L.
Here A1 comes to -4.8 min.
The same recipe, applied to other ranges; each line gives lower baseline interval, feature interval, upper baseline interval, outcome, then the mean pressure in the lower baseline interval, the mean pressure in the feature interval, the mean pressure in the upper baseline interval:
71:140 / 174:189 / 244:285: -1.3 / 1.01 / 1.11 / 1.04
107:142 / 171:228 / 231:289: -4.0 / 1.03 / 1.12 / 1.06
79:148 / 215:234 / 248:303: -1.9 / 1.02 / 1.15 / 1.05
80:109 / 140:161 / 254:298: -2.6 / 0.981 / 1.13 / 1.05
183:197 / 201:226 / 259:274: -1.0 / 1.12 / 1.14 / 1.03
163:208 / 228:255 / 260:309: -0.6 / 1.1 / 1.1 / 1.06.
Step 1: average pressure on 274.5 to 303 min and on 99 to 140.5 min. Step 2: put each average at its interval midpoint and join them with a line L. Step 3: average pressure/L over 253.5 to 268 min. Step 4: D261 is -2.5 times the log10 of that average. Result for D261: 0.038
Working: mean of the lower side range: 1.02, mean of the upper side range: 1.07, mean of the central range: 1.02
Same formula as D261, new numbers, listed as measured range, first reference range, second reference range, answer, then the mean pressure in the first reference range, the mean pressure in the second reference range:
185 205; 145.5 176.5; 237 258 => -0.03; 1.1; 1.08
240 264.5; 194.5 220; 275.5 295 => 0.03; 1.13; 1.05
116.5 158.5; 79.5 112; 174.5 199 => -0.04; 0.984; 1.11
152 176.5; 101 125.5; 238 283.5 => -0.07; 1.02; 1.05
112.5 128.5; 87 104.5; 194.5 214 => -0.02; 0.982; 1.12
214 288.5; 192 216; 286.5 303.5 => 0.03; 1.12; 1.09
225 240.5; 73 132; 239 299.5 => -0.08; 1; 1.06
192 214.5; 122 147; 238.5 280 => -0.07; 1.06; 1.05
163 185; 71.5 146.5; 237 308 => -0.05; 1.01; 1.06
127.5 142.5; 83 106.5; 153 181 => -0.01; 0.98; 1.09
